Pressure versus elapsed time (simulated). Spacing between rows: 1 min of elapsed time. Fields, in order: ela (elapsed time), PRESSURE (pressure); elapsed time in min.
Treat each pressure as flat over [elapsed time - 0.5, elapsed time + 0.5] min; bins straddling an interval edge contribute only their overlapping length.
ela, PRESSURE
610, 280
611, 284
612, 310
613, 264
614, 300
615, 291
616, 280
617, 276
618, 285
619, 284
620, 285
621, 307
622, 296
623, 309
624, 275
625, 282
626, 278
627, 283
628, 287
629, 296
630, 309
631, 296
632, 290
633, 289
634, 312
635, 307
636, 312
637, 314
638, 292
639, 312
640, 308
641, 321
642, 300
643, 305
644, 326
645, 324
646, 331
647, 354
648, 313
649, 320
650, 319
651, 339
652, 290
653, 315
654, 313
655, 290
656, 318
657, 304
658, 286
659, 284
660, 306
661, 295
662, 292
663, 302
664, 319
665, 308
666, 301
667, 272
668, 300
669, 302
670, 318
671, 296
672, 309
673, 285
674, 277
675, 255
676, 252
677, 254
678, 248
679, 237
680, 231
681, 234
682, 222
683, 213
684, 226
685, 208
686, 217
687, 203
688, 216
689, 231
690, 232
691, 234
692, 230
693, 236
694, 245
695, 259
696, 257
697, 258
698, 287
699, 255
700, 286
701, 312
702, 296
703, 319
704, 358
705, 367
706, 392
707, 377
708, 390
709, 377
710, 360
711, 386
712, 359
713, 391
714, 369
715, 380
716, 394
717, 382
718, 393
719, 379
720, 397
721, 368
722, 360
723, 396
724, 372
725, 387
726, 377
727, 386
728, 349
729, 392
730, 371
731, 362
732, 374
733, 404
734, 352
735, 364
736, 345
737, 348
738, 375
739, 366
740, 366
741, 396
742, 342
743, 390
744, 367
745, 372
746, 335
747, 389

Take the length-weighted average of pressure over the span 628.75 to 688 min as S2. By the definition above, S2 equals 289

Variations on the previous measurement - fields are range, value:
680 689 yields 219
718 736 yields 376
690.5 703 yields 265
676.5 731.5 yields 313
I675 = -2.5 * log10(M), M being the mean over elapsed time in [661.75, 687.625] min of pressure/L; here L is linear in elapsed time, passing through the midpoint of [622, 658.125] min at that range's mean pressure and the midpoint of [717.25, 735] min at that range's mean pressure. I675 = 0.25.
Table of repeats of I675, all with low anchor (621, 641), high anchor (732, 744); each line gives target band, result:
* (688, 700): 0.34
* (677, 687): 0.41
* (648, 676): 0.06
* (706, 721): -0.09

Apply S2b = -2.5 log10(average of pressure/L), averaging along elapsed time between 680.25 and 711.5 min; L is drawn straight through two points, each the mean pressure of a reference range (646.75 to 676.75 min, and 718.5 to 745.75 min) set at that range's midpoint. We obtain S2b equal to 0.20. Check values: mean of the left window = 300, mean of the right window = 372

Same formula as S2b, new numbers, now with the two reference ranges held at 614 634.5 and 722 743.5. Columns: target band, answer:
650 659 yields 0.024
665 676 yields 0.123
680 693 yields 0.449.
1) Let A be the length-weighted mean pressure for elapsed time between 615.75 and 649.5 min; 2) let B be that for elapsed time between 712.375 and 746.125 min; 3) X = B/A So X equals 1.2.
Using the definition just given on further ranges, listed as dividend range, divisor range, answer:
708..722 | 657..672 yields 1.27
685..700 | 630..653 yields 0.77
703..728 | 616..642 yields 1.27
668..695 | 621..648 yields 0.81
